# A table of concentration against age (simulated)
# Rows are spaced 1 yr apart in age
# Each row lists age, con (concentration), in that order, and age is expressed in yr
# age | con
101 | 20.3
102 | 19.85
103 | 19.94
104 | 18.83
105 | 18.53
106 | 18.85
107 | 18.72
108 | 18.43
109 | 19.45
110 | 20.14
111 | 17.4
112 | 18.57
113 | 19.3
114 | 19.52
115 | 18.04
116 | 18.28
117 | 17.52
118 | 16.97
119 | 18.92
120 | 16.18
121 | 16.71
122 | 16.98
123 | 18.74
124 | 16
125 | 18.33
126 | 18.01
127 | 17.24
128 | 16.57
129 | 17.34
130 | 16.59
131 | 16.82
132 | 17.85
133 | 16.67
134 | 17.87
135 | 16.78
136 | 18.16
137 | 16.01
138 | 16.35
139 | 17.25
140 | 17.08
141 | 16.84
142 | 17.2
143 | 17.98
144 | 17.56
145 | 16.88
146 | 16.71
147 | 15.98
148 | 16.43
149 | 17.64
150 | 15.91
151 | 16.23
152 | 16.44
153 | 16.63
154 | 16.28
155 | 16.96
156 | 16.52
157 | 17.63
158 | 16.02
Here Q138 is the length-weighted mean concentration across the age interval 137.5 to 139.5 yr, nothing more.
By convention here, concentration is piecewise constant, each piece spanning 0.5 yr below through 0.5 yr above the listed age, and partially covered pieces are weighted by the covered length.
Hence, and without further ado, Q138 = 16.8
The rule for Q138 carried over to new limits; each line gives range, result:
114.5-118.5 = 17.7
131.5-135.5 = 17.3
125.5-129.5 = 17.3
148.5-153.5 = 16.6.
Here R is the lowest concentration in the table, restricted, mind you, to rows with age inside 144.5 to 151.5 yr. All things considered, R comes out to 15.91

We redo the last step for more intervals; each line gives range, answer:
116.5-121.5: 16.18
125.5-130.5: 16.57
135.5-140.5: 16.01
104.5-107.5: 18.53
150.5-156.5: 16.23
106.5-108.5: 18.43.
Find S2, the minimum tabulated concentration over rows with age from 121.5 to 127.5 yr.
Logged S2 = 16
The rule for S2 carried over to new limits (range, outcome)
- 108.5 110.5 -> 19.45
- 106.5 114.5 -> 17.4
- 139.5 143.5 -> 16.84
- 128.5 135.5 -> 16.59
